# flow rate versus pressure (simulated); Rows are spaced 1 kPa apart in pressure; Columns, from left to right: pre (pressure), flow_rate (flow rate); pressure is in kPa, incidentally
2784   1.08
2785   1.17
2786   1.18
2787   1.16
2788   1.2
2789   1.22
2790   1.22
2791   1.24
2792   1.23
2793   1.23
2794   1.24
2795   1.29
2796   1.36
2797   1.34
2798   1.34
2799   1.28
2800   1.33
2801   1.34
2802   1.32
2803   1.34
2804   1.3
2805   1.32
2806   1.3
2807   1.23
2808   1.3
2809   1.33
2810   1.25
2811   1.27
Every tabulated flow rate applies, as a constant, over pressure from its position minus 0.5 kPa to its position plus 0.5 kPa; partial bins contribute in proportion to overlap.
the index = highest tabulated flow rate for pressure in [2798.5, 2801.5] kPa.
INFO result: 1.34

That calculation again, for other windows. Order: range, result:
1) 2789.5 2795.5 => 1.29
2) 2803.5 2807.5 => 1.32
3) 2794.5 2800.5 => 1.36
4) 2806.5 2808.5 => 1.3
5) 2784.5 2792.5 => 1.24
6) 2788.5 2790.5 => 1.22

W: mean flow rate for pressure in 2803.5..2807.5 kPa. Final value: 1.29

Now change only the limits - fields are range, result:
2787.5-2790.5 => 1.21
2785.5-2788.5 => 1.18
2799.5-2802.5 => 1.33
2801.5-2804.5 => 1.32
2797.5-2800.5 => 1.32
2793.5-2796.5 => 1.3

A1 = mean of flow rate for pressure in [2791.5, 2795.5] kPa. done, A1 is 1.25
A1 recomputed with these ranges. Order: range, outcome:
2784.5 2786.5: 1.17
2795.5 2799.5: 1.33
